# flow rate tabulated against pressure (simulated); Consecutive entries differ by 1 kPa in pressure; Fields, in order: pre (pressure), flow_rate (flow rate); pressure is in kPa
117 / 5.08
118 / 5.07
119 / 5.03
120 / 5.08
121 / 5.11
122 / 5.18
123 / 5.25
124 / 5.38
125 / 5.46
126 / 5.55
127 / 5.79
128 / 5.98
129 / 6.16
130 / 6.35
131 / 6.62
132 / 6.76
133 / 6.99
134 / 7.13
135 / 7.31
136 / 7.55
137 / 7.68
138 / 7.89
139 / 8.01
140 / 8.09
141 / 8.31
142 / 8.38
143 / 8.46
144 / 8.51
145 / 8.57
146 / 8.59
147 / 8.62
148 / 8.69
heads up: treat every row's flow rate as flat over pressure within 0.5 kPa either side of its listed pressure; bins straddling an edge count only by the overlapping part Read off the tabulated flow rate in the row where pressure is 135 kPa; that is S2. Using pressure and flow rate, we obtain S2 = 7.31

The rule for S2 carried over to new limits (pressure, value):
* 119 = 5.03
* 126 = 5.55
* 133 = 6.99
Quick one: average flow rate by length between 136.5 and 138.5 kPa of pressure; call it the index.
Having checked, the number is 7.79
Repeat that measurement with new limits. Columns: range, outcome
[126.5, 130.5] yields 6.07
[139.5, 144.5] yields 8.35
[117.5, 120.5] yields 5.06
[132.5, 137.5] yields 7.33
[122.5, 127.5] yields 5.49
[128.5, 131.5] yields 6.38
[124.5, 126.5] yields 5.5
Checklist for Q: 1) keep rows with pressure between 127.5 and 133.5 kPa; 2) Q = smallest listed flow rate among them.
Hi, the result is 5.98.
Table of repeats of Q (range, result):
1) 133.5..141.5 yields 7.13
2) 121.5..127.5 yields 5.18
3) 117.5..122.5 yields 5.03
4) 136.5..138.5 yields 7.68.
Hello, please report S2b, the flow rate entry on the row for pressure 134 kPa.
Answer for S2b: 7.13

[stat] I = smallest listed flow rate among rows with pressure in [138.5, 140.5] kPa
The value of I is 8.01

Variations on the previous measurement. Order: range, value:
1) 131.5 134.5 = 6.76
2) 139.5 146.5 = 8.09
